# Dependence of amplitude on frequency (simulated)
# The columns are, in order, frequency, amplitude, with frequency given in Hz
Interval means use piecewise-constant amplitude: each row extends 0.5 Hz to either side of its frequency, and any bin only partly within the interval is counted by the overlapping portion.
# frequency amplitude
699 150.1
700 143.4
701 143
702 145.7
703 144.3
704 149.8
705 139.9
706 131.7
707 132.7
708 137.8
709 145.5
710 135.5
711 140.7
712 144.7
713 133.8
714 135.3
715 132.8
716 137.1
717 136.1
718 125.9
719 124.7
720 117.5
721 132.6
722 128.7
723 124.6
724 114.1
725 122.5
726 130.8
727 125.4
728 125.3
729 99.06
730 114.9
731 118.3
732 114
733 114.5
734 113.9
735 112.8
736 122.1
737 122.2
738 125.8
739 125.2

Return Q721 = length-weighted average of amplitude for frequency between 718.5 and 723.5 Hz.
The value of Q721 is 126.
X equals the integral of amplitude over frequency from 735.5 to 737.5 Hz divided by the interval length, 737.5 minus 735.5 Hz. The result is 122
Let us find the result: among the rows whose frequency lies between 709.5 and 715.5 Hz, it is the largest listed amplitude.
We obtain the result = 144.7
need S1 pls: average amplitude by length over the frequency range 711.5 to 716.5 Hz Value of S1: 137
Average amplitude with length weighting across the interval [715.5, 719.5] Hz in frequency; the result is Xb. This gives 131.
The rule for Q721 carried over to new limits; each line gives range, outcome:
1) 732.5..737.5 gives 117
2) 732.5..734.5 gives 114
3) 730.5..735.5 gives 115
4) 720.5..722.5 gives 131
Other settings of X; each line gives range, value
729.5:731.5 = 117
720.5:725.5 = 124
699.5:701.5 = 143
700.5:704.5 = 146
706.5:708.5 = 135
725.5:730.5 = 119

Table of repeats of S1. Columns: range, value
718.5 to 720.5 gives 121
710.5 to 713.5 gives 140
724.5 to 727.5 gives 126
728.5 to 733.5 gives 112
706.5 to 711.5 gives 138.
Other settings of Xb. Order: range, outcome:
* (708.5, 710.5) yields 140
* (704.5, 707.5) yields 135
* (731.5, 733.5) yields 114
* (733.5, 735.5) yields 113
